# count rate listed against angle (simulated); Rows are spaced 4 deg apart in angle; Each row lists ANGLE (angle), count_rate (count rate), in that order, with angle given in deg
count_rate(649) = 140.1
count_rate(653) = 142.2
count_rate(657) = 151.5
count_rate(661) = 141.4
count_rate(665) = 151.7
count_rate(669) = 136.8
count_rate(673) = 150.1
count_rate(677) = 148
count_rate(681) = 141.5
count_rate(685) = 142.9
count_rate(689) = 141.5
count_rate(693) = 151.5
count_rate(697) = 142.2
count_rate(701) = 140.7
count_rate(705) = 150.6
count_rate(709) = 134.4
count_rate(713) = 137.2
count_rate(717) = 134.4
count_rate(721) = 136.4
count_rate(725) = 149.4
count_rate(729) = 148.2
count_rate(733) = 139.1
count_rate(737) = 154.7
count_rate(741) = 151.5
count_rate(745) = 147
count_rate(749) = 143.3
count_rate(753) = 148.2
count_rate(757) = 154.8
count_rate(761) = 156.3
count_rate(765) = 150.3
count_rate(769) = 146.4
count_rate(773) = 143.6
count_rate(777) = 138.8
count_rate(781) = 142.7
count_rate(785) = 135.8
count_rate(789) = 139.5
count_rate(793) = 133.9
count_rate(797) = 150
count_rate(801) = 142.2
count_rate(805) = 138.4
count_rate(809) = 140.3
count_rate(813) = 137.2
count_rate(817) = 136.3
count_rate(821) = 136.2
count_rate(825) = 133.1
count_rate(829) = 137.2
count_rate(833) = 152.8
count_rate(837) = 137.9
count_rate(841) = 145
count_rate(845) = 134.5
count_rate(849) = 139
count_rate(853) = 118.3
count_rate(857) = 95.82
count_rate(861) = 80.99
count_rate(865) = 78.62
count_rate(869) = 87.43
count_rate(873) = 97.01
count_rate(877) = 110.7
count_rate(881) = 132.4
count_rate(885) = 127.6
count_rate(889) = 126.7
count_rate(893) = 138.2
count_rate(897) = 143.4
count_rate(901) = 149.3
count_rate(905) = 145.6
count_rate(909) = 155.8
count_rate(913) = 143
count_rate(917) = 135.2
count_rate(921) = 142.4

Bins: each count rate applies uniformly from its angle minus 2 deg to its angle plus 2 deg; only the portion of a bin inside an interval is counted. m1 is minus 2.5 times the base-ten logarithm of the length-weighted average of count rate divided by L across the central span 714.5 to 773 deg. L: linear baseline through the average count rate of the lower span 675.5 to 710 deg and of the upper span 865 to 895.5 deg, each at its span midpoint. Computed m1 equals -0.08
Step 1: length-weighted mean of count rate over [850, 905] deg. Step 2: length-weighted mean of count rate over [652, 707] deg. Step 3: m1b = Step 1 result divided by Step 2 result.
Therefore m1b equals 0.8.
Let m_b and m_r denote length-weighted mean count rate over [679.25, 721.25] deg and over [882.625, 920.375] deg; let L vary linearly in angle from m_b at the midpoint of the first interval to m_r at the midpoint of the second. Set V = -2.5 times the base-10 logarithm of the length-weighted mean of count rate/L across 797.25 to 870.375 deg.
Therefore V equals 0.11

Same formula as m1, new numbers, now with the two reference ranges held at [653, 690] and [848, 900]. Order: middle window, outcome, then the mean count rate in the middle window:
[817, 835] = -0.15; 139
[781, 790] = -0.09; 139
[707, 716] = 0.02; 136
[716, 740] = -0.06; 144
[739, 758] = -0.12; 149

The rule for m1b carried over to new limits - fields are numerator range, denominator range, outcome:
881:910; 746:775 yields 0.94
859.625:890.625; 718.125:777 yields 0.72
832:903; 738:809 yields 0.84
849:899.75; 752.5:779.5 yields 0.76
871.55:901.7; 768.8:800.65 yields 0.91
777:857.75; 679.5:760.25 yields 0.95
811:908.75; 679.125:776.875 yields 0.87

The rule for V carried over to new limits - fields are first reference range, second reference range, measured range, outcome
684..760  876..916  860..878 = 0.47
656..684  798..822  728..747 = -0.04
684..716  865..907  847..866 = 0.22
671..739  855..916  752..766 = -0.12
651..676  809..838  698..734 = 0.02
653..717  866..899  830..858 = -0.08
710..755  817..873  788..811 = -0.08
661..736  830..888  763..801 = -0.10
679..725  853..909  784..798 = -0.08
